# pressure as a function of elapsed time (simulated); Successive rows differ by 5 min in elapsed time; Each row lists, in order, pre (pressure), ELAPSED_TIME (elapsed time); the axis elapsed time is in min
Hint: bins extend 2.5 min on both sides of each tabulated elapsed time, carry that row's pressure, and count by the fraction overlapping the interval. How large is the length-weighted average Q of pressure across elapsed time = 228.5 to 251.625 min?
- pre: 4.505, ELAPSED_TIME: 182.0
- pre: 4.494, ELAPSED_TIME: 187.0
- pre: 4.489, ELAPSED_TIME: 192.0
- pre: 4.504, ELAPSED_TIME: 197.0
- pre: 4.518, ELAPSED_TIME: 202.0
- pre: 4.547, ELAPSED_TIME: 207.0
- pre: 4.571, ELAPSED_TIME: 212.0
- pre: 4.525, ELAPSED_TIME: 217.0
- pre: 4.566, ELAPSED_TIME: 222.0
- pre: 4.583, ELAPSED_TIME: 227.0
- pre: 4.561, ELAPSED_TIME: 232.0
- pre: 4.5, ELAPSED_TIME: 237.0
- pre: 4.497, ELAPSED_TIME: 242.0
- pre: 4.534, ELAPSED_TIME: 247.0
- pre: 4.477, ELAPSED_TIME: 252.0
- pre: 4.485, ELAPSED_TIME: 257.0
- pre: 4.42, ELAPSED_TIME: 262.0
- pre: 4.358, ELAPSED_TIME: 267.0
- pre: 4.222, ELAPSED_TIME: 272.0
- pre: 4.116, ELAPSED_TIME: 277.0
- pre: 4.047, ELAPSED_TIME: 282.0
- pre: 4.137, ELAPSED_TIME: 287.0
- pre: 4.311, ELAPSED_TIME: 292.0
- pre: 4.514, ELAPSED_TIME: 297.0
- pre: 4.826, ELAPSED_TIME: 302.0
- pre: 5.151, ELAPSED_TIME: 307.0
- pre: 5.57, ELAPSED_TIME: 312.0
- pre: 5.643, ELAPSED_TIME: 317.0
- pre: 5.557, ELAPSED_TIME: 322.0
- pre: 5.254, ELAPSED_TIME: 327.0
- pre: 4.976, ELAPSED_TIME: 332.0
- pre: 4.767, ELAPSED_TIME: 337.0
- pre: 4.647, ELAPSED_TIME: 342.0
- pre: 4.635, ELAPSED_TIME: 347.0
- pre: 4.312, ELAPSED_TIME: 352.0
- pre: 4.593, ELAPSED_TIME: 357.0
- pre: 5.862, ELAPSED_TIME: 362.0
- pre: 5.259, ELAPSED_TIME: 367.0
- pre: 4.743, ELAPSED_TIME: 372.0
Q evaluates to 4.52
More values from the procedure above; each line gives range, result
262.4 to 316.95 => 4.57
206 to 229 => 4.56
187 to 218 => 4.52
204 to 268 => 4.51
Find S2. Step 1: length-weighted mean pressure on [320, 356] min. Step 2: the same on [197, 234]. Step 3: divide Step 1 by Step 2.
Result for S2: 1.07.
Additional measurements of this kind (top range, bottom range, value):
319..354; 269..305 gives 1.13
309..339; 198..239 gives 1.17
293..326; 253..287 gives 1.21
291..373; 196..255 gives 1.10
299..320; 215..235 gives 1.16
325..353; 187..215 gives 1.06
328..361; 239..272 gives 1.07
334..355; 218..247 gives 1.01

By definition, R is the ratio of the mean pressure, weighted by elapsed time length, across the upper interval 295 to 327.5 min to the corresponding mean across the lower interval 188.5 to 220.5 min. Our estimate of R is 1.15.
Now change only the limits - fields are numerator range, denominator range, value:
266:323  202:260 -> 1.04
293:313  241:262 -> 1.10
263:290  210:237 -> 0.92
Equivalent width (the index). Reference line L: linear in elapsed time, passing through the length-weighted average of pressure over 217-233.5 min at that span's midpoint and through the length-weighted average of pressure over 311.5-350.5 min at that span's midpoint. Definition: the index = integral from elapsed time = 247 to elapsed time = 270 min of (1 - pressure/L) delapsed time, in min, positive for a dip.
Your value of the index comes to 1.4 min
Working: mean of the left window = 4.56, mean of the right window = 5.09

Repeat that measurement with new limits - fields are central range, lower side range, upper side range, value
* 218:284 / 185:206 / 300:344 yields 5.1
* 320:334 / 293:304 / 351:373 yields -1.4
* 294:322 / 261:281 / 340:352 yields -4.8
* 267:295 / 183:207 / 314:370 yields 3.7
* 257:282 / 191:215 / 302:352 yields 2.8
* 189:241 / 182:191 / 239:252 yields -0.4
